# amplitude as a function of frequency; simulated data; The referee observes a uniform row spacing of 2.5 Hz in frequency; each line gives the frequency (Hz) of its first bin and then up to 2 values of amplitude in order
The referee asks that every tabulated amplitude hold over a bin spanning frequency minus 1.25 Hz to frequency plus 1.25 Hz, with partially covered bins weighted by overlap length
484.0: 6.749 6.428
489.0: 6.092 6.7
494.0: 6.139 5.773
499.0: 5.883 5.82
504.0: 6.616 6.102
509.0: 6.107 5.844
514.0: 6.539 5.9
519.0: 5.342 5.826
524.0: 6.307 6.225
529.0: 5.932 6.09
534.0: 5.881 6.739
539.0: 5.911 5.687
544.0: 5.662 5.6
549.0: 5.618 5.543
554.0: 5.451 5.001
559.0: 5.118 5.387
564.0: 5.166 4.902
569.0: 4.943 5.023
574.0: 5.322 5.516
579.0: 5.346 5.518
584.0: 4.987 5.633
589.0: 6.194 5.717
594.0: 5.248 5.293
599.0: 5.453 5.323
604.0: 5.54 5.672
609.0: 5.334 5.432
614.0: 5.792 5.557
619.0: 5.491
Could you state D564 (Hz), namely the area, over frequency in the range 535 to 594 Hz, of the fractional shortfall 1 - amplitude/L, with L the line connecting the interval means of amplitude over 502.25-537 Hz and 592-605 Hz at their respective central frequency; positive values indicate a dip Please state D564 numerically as 2.2 Hz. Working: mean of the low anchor 6.09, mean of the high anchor 5.39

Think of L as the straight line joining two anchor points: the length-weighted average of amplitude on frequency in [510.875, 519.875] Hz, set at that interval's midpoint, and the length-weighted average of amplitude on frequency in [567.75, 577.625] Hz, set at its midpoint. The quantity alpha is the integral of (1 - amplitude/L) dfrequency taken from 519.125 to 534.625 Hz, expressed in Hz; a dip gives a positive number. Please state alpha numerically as -0.57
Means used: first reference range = 5.93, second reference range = 5.2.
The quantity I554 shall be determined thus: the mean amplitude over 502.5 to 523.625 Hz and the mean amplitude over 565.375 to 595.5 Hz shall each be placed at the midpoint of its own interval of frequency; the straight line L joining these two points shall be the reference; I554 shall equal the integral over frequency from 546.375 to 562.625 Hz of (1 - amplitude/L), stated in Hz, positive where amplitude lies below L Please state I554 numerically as 0.7 Hz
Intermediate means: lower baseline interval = 6.04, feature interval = 5.37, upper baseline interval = 5.36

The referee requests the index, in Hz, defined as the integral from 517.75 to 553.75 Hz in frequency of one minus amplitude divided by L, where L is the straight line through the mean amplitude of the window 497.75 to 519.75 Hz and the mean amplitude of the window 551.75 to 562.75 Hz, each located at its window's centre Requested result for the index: -1.7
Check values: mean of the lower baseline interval 6.03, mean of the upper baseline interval 5.27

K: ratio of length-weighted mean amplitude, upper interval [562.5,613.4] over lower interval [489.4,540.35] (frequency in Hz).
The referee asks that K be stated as 0.9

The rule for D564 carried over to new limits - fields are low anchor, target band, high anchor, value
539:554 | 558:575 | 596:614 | 1.4 Hz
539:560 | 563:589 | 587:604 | 1.1 Hz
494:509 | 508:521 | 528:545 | 0.2 Hz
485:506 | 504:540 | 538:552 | -1.0 Hz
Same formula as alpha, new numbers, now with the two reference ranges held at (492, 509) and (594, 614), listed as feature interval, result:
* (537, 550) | 0.1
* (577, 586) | 0.4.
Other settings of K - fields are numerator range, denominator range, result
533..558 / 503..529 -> 0.94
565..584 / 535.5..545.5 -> 0.87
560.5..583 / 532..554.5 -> 0.90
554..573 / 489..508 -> 0.83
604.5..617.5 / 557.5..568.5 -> 1.08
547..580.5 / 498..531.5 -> 0.87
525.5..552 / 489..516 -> 0.96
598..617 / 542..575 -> 1.04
